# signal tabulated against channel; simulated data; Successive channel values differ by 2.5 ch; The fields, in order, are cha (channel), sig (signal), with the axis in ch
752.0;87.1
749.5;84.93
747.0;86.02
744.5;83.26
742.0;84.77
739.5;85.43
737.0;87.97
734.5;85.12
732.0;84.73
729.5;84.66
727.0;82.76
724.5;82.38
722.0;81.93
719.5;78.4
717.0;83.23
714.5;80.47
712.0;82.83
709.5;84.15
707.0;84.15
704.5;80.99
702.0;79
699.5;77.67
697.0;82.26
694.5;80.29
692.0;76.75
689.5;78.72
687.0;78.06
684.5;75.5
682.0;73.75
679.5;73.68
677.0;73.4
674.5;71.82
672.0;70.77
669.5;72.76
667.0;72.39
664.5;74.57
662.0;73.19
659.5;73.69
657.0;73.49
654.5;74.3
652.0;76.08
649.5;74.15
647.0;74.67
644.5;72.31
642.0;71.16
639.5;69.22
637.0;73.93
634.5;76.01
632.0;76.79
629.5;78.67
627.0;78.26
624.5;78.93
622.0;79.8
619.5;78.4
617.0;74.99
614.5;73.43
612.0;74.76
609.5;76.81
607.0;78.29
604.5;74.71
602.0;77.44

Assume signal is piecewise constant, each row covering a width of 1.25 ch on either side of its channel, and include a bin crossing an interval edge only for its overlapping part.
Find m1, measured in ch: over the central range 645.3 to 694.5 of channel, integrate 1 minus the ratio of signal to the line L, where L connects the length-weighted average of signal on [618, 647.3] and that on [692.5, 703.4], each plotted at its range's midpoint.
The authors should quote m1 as 2.2 ch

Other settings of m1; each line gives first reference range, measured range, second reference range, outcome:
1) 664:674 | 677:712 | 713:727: -0.83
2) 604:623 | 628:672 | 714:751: 2.67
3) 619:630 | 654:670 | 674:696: 0.75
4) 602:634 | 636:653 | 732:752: 1.25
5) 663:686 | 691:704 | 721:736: -0.28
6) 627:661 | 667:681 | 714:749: 0.91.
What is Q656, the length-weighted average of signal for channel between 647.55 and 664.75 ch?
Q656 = 74.2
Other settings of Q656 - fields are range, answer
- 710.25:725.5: 81.6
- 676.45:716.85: 79.1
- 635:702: 74.7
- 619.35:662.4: 75.1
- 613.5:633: 77.5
